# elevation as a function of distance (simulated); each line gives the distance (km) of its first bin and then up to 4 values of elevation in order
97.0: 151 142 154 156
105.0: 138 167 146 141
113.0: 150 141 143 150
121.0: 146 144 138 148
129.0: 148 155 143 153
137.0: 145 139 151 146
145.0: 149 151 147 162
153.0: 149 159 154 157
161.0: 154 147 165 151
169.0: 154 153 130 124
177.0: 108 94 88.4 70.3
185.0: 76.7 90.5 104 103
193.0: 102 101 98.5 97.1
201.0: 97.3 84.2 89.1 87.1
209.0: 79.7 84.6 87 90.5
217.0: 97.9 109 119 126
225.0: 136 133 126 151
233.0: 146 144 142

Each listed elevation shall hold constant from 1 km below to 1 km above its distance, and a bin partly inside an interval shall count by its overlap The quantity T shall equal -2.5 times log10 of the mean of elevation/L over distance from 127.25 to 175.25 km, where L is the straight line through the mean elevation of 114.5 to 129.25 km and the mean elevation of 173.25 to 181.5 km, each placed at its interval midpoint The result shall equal -0.20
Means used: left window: 145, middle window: 150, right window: 107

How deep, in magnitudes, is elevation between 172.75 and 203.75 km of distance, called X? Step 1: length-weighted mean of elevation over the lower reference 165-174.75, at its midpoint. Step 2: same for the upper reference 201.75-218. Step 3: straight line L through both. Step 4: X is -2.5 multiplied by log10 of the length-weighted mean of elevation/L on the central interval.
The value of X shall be 0.22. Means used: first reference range 147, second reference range 87.7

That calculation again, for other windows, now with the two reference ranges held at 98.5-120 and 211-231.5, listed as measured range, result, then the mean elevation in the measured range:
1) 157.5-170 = -0.17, 155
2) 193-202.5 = 0.24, 98.1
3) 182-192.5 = 0.36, 89.5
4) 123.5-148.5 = -0.05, 147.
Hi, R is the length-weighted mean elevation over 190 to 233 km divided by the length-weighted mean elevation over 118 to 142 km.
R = 0.72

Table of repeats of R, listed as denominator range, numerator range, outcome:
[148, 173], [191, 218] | 0.60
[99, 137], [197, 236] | 0.74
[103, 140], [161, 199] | 0.78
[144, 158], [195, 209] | 0.60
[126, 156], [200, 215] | 0.58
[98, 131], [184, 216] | 0.62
